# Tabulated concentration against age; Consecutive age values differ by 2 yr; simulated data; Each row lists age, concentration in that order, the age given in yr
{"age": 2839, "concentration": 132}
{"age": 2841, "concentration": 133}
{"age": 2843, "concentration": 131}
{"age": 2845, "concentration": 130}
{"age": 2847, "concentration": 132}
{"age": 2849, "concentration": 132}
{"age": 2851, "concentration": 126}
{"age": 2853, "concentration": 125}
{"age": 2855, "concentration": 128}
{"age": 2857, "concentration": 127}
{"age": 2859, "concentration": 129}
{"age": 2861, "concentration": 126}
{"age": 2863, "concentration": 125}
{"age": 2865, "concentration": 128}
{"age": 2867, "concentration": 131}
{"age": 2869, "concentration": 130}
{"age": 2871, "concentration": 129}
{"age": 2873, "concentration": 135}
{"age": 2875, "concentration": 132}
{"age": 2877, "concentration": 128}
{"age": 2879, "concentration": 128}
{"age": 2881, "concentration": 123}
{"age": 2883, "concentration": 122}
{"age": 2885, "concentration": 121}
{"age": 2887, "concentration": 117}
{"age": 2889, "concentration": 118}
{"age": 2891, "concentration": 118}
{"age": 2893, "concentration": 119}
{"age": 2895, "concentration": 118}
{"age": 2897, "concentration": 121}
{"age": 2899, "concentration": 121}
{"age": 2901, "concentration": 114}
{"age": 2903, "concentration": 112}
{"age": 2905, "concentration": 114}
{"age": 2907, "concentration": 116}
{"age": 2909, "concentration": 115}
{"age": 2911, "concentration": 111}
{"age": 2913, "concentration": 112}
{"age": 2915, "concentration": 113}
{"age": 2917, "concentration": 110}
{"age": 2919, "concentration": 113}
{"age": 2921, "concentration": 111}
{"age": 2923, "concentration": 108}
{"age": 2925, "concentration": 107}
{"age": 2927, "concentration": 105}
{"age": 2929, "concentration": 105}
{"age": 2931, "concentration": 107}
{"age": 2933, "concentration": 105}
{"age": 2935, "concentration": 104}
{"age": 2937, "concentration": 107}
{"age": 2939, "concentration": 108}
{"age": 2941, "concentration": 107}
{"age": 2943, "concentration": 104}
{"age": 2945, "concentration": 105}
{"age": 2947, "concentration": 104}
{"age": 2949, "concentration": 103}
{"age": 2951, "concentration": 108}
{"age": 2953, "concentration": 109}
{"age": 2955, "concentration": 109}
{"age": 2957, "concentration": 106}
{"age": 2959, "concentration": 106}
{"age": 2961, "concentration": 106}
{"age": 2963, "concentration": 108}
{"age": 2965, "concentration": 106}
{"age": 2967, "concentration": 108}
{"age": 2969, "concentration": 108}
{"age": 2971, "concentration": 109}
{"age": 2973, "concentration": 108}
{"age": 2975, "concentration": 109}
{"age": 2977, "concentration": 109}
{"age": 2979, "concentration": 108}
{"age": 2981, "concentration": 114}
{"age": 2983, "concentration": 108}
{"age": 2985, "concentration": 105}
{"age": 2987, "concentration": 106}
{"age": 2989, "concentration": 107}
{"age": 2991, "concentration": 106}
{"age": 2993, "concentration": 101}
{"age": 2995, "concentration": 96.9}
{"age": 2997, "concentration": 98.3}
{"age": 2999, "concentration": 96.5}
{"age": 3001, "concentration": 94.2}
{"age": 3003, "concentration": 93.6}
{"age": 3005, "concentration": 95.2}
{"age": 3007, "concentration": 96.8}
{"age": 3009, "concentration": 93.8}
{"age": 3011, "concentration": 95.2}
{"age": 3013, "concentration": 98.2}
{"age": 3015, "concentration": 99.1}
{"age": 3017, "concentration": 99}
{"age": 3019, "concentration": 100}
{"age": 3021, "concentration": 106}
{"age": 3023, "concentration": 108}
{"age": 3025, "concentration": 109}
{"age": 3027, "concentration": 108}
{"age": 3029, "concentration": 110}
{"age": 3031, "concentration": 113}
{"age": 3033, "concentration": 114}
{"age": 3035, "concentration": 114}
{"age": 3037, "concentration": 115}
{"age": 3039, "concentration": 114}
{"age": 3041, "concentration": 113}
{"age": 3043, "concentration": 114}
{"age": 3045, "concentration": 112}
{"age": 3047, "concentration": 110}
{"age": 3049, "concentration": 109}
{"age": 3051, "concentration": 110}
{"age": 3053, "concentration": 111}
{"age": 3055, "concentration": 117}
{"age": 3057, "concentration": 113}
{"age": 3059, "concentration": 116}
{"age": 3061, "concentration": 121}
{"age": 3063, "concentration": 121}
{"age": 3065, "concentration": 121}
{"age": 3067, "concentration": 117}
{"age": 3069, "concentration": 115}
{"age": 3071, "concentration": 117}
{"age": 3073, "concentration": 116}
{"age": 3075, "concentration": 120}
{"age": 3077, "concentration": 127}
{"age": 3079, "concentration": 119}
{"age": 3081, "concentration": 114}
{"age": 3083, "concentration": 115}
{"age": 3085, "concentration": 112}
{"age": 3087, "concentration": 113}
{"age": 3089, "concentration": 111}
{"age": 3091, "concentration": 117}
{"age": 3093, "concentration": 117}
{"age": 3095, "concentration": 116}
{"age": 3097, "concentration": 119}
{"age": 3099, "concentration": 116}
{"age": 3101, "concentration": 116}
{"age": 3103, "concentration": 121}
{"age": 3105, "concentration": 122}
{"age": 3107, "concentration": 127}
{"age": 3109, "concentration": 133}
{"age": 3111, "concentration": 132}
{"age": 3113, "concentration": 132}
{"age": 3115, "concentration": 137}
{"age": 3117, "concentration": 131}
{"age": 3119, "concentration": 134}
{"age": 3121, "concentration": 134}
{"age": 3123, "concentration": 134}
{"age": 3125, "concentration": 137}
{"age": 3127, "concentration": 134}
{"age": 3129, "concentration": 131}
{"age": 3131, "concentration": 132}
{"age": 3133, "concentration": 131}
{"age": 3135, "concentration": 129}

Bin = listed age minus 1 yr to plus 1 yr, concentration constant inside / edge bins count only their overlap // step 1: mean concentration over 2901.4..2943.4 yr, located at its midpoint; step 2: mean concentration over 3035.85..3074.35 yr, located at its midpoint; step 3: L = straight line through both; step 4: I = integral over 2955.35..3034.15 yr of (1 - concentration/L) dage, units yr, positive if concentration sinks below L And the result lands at 5.7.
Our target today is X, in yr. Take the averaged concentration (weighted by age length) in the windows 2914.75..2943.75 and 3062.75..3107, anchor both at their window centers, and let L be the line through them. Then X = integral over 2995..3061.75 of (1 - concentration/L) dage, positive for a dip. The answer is 4.44 yr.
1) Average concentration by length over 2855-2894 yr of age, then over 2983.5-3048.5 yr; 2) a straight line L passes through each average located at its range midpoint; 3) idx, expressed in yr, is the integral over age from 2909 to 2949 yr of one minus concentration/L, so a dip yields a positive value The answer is 3.3 yr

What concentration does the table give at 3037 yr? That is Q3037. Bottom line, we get 115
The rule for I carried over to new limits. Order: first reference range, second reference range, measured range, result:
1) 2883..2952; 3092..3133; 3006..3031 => 3.7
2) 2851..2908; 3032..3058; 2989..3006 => 2.6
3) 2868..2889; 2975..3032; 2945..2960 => 0.8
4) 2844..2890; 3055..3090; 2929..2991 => 7.8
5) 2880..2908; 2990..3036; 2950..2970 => 0.3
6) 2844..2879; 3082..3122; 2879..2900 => 1.3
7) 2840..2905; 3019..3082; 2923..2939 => 2.0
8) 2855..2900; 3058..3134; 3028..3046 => 1.5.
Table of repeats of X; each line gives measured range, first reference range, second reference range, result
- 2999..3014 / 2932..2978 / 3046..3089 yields 2.1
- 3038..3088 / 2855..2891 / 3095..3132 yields 4.9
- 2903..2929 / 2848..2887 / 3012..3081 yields 2.6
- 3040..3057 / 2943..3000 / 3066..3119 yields 0.5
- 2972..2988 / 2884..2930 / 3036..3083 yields 0.9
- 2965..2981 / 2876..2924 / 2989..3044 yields 0.0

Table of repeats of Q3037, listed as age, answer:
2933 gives 105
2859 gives 129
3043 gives 114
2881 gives 123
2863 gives 125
